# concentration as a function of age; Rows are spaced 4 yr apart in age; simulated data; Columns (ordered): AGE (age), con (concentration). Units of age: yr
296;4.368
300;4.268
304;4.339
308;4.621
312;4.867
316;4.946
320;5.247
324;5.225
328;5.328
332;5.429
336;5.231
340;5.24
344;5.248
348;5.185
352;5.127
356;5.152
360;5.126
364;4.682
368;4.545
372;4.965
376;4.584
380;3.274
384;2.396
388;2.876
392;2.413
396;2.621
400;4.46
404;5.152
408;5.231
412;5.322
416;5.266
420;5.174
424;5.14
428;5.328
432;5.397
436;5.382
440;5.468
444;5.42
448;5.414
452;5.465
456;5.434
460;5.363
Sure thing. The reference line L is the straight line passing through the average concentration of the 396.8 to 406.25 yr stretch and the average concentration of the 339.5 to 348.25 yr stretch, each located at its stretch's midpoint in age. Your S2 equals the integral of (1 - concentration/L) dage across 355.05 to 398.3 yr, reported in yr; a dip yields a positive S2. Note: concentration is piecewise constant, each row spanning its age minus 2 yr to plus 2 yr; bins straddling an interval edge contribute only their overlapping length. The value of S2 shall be 9.1 yr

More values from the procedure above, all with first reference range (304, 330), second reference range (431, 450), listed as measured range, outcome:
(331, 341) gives -0.48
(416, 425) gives 0.28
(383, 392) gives 4.51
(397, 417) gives 1.31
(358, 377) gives 1.37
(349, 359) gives -0.06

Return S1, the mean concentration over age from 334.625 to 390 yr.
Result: 4.54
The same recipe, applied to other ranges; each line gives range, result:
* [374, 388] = 3.34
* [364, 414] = 4.01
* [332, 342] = 5.27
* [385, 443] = 4.63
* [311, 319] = 4.95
